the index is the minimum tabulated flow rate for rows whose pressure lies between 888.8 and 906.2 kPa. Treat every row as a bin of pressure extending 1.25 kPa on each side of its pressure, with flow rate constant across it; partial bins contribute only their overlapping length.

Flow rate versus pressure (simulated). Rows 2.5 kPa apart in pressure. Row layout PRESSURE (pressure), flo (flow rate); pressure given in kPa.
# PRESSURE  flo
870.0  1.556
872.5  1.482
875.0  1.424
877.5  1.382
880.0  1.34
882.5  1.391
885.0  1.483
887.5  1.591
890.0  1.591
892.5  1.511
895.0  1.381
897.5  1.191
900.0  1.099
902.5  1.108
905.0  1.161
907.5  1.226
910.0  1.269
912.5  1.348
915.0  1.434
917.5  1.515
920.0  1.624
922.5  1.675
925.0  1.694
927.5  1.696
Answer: 1.099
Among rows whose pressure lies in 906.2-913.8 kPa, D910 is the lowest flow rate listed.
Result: 1.226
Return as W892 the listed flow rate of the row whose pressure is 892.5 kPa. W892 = 1.511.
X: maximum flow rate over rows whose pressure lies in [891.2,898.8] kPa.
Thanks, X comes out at 1.511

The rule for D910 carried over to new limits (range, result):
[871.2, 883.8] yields 1.34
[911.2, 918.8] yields 1.348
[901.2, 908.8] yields 1.108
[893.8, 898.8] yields 1.191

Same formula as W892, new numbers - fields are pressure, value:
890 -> 1.591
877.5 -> 1.382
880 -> 1.34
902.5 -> 1.108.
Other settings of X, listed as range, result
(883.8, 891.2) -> 1.591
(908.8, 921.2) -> 1.624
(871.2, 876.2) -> 1.482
